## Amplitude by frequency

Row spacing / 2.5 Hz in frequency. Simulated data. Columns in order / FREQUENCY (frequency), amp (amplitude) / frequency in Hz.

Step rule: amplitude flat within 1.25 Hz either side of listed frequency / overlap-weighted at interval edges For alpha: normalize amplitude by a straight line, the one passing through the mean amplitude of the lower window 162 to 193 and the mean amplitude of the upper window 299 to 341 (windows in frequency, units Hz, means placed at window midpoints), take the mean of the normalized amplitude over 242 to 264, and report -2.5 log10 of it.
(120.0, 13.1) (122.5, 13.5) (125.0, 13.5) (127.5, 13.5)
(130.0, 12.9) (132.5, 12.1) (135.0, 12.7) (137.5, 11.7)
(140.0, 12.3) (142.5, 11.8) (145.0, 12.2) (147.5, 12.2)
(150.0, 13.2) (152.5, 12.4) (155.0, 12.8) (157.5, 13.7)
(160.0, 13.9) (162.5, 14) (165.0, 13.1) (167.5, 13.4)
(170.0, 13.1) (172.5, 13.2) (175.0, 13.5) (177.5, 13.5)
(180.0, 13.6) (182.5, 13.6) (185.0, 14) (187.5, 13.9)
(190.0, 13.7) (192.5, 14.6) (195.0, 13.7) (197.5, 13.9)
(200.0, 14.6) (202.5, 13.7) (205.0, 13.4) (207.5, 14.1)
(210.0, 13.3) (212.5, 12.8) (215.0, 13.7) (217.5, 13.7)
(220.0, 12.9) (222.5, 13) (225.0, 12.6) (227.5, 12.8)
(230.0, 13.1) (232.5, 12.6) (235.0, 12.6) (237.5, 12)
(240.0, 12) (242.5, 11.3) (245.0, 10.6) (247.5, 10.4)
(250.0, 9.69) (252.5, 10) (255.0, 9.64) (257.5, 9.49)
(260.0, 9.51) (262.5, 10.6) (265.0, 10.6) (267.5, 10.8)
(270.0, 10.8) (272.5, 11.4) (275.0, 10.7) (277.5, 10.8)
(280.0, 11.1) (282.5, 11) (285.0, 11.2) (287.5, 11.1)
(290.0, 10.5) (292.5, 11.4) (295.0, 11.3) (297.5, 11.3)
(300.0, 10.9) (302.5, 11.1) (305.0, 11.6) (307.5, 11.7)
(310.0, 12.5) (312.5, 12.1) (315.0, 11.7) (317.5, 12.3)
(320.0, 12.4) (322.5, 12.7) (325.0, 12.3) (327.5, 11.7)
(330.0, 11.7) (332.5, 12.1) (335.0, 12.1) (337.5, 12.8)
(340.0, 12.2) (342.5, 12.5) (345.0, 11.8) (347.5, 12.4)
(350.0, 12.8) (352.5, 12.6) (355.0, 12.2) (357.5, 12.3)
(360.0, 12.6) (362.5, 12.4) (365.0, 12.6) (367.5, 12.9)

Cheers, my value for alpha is 0.25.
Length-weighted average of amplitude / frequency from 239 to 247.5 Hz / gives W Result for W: 11.1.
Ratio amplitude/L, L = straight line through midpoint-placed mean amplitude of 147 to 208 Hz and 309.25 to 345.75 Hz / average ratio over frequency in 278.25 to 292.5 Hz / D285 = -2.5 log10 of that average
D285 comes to 0.145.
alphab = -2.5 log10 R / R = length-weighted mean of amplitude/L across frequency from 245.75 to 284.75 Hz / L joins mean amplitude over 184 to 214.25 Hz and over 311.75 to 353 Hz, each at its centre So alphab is 0.24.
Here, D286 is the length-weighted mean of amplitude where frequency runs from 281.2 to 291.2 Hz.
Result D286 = 11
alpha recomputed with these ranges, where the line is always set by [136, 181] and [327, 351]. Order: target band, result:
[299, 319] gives 0.05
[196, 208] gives -0.09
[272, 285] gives 0.14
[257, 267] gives 0.23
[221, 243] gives 0.02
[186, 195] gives -0.10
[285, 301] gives 0.12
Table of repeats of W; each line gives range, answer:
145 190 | 13.3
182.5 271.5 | 12.3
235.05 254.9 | 10.9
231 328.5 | 11.2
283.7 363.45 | 11.9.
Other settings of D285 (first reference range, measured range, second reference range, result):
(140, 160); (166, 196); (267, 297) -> -0.114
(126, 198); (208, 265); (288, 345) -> 0.072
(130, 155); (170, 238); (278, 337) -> -0.114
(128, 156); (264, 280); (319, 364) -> 0.138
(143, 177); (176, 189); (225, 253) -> -0.084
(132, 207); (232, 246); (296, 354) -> 0.079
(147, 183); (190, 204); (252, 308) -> -0.118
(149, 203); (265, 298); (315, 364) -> 0.160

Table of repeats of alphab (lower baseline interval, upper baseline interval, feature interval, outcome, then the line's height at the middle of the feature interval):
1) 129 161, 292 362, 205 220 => -0.090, 12.4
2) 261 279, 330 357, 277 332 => -0.006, 11.5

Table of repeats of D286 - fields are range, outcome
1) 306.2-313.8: 12.1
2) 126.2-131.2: 13.2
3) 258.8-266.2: 10.2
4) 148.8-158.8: 13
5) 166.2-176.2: 13.3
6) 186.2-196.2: 14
